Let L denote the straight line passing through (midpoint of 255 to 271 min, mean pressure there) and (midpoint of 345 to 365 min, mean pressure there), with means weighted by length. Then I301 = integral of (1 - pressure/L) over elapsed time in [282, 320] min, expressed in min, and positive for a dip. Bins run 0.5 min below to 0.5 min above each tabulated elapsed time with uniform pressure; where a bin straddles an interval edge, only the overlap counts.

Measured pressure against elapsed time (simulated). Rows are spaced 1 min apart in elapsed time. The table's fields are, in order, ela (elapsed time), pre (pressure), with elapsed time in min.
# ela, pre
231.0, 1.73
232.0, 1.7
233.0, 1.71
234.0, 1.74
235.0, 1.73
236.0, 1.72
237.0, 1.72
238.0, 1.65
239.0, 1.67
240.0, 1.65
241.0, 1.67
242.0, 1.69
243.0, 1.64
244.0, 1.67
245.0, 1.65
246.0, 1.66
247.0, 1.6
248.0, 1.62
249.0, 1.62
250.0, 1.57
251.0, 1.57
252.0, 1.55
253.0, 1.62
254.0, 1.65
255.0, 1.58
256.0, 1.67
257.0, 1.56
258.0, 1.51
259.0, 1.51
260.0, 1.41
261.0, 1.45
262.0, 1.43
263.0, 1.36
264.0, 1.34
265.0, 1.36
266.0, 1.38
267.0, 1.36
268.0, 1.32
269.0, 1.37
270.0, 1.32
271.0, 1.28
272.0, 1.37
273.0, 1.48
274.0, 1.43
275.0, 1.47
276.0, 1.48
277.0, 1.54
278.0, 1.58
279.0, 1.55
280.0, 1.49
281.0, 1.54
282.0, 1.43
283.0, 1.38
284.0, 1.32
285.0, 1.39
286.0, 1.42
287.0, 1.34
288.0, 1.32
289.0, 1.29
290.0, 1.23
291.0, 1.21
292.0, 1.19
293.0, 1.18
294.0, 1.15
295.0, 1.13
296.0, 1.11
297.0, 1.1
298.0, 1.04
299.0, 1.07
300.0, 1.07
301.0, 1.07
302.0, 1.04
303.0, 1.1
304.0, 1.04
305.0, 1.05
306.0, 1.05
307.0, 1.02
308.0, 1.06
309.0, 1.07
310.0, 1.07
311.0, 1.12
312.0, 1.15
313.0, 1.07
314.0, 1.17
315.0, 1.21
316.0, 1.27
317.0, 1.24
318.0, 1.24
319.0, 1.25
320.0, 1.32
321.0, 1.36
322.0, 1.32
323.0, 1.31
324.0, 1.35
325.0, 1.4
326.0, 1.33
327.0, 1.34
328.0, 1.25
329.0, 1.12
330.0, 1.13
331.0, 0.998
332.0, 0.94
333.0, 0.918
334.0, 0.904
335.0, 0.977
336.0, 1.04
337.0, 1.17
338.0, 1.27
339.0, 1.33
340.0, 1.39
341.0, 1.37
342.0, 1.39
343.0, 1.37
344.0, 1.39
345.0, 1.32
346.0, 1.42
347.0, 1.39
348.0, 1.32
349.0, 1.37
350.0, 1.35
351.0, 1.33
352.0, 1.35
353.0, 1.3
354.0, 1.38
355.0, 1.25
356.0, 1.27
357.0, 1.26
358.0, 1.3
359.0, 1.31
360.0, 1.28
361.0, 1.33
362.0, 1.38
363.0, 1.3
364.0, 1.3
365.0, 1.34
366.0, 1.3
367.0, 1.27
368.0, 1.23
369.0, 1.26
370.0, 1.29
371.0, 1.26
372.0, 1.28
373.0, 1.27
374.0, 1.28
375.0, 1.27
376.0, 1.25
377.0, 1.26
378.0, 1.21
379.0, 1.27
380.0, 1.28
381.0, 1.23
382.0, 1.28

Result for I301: 5.8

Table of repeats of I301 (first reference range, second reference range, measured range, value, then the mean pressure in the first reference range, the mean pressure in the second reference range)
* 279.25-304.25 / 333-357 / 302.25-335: 2.6 min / 1.23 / 1.28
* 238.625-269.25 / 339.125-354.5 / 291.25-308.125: 4.2 min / 1.54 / 1.36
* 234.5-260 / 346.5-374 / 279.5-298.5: 2.9 min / 1.63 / 1.31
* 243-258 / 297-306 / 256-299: -1.4 min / 1.61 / 1.06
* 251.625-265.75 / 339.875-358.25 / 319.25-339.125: 2.7 min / 1.5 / 1.34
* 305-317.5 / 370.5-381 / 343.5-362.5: -1.9 min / 1.12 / 1.26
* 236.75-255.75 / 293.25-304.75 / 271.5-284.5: -1.6 min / 1.63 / 1.09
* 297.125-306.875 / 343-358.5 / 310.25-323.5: -1.0 min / 1.06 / 1.33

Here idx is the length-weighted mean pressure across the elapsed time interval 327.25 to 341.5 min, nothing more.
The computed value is 1.13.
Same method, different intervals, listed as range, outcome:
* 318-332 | 1.25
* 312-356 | 1.25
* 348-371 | 1.31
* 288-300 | 1.16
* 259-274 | 1.38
